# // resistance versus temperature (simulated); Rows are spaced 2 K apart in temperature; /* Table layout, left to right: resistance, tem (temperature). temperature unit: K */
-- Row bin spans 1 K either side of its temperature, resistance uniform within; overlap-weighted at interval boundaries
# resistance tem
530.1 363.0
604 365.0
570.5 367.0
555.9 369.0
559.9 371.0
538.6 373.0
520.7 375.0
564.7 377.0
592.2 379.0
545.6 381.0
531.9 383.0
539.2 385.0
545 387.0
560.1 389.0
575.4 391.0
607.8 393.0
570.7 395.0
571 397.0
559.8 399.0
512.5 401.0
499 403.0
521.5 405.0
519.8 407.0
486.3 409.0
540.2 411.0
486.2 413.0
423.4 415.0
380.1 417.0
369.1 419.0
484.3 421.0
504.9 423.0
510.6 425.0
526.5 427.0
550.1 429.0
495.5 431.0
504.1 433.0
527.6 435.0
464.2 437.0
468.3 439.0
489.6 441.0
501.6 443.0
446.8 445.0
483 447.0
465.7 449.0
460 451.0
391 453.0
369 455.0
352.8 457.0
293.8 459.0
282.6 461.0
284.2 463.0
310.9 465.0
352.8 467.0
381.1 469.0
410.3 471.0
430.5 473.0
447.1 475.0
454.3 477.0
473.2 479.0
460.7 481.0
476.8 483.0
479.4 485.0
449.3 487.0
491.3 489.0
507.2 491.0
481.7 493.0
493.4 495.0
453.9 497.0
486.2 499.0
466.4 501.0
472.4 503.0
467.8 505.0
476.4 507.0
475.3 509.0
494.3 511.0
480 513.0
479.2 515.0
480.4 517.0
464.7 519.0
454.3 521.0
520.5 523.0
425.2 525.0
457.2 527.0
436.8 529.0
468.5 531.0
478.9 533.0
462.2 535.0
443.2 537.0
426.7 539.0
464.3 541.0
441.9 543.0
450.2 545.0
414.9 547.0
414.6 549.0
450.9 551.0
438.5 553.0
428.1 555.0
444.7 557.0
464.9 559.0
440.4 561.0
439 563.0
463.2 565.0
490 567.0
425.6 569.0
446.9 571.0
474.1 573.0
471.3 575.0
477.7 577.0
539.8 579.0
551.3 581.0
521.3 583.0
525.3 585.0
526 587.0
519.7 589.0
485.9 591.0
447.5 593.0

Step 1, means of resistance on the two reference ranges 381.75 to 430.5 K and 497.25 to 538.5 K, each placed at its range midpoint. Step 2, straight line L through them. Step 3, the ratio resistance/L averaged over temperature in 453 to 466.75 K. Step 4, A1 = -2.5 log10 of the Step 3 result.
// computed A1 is 0.46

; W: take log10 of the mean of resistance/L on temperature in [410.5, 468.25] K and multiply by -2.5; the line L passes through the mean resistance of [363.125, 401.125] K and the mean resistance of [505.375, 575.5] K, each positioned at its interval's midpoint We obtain 0.19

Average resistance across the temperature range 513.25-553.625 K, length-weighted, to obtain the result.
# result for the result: 454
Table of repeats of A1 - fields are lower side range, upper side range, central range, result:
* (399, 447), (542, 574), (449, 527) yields 0.07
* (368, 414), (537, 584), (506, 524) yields 0.00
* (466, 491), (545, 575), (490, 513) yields -0.08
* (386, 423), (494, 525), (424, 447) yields 0.01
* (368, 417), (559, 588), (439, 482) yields 0.26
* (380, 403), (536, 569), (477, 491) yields 0.04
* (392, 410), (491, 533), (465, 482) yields 0.18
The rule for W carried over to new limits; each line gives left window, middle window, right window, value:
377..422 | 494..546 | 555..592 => 0.063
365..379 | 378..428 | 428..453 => 0.014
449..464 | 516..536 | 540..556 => -0.115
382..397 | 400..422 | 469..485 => 0.129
